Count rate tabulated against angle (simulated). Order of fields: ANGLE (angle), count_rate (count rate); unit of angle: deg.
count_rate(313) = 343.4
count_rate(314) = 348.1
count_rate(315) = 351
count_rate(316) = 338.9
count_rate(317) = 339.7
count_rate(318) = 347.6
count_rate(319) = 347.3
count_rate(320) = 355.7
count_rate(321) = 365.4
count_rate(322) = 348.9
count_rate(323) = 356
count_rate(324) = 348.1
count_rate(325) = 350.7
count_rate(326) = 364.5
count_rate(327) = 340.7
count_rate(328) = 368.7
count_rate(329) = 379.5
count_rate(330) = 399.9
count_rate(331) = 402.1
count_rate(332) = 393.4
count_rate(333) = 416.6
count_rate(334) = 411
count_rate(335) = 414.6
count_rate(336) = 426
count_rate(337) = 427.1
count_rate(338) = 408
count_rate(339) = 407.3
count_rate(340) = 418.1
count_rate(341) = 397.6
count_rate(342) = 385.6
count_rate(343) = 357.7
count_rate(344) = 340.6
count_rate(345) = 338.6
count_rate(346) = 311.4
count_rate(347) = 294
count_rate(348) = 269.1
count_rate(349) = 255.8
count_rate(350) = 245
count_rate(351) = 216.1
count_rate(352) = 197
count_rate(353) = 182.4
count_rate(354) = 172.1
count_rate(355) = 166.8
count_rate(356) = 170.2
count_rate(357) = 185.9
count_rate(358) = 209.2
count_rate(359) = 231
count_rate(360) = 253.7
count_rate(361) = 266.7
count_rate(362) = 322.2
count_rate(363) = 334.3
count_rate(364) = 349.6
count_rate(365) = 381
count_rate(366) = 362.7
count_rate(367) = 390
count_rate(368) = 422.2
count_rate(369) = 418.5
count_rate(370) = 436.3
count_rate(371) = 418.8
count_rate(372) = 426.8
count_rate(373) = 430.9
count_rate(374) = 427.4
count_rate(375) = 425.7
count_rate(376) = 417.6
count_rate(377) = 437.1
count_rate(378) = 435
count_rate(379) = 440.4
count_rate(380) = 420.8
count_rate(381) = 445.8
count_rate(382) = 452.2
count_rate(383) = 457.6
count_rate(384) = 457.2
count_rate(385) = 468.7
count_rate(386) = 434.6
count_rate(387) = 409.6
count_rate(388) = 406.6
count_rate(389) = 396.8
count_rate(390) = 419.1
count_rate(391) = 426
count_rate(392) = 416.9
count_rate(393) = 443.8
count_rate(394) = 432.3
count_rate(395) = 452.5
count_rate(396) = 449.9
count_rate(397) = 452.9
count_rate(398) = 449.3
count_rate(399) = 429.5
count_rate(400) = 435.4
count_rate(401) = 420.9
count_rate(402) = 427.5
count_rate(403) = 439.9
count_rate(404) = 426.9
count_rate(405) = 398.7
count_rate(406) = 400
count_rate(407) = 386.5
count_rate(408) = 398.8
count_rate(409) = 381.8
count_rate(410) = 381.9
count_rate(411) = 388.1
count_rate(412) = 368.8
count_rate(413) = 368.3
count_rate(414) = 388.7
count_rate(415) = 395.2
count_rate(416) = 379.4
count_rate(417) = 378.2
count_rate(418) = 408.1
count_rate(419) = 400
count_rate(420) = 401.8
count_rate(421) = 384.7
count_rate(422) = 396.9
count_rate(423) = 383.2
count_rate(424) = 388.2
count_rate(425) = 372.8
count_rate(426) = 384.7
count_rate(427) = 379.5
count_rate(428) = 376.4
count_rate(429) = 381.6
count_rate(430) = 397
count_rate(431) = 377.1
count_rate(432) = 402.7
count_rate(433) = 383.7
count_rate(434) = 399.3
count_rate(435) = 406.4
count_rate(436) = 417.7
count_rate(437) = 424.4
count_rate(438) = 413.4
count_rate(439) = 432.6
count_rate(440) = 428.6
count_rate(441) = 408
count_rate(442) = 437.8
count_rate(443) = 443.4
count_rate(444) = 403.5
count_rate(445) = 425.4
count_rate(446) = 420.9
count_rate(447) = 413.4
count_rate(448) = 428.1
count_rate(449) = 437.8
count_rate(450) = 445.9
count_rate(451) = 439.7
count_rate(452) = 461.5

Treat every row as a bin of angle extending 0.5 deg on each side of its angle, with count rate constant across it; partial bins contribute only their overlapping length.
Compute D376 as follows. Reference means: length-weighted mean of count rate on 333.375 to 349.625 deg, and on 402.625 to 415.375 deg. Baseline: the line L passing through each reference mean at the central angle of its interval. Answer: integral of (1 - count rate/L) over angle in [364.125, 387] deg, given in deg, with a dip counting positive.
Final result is -2.8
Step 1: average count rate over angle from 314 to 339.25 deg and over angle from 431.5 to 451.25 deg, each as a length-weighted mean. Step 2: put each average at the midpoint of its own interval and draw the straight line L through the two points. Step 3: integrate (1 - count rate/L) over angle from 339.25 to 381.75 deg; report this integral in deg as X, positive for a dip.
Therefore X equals 6.0 deg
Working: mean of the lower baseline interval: 375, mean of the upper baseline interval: 420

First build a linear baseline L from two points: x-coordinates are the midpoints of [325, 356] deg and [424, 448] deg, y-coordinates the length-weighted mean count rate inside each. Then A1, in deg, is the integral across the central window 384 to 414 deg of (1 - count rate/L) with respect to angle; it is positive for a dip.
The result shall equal -3.2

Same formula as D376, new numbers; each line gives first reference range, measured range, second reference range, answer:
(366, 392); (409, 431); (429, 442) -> 1.5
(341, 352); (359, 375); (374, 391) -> 0.2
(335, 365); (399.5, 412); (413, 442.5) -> -1.3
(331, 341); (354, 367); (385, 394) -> 4.6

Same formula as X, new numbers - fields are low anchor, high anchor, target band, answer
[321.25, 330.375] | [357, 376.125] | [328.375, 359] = 3.55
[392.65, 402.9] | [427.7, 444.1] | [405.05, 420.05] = 1.37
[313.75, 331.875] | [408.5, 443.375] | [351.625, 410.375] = -0.23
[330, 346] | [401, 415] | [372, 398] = -2.51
